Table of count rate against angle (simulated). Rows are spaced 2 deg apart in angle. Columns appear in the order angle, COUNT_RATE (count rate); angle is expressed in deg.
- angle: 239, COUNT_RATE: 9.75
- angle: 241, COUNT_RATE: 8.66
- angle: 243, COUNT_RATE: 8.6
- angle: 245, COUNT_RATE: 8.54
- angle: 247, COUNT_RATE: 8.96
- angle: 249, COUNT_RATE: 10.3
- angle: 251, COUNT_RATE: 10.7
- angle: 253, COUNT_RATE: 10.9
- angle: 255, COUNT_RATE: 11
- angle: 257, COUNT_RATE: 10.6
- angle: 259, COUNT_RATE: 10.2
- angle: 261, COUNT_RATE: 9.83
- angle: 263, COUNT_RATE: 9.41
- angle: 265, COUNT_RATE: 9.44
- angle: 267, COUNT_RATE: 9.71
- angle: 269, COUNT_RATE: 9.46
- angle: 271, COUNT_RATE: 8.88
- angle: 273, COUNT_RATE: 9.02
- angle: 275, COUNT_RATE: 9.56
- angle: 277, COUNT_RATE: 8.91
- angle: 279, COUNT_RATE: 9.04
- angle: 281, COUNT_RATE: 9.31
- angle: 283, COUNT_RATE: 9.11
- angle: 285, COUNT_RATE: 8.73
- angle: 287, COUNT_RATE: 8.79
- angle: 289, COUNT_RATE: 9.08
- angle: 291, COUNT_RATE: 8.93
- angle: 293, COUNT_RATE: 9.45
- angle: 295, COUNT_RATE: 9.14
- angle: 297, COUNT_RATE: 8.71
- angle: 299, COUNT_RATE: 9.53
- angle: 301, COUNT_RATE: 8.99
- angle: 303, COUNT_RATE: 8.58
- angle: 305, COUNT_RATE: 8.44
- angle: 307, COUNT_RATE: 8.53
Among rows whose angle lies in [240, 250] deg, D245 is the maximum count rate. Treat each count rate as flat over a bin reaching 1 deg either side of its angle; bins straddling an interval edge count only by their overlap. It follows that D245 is 10.3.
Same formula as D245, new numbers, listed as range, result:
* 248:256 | 11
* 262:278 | 9.71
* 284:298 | 9.45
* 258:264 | 10.2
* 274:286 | 9.56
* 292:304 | 9.53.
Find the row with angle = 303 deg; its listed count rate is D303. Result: 8.58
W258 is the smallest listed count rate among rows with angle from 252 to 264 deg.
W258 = 9.41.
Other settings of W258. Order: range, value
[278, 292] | 8.73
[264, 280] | 8.88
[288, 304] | 8.58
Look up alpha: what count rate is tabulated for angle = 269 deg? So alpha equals 9.46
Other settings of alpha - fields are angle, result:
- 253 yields 10.9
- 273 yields 9.02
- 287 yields 8.79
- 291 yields 8.93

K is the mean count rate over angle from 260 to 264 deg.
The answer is 9.62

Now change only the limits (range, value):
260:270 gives 9.57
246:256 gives 10.4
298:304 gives 9.03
